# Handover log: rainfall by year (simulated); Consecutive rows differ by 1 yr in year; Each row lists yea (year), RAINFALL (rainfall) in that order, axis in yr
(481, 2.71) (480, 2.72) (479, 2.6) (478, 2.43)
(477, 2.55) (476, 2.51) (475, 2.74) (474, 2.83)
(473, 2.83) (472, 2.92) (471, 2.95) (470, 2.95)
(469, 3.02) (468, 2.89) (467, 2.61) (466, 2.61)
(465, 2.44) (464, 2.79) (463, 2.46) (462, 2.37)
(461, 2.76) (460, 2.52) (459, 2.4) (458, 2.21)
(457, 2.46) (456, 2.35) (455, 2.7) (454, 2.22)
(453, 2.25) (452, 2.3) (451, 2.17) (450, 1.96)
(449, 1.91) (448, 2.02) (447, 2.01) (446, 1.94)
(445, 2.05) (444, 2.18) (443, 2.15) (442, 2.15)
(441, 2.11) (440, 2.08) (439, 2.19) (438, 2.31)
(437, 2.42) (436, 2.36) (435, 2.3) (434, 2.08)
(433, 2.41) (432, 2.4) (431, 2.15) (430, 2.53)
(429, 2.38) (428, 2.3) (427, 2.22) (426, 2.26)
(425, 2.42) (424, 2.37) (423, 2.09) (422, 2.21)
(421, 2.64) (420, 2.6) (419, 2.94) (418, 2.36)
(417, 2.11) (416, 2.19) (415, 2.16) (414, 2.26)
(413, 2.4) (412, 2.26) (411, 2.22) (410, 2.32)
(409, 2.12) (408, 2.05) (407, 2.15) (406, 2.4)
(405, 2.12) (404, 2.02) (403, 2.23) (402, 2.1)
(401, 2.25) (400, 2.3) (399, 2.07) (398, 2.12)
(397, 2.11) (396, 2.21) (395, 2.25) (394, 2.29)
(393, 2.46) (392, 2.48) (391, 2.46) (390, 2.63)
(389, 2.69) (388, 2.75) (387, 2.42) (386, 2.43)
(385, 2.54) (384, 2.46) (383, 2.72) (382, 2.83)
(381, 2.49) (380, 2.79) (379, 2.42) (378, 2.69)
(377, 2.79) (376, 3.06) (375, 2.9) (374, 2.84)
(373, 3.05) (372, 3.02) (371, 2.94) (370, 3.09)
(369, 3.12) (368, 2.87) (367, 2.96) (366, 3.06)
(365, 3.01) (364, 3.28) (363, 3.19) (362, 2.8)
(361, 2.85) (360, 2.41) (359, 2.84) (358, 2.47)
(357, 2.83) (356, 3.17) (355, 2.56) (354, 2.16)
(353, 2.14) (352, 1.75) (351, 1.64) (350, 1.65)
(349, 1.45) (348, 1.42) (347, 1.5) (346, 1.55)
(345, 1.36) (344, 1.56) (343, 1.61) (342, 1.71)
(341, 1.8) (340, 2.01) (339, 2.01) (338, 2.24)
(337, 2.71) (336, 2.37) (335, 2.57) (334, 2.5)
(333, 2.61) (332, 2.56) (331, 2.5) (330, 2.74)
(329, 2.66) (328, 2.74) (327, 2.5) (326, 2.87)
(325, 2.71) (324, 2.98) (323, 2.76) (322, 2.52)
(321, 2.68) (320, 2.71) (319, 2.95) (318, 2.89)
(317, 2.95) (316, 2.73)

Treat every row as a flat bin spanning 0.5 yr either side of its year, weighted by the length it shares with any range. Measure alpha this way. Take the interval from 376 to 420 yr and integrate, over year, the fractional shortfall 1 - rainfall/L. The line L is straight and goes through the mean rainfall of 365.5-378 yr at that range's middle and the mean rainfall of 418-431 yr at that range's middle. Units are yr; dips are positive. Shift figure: 4.9 yr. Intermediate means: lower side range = 2.96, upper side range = 2.4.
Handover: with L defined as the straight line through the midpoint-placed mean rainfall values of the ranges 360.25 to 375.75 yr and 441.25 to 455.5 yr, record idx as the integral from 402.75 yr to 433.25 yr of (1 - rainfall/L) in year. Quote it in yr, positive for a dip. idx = 2.0 yr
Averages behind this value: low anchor 2.99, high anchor 2.14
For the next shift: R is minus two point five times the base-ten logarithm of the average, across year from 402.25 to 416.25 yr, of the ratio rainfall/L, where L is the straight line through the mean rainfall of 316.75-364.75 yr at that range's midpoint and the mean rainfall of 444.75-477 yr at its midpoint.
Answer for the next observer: 0.109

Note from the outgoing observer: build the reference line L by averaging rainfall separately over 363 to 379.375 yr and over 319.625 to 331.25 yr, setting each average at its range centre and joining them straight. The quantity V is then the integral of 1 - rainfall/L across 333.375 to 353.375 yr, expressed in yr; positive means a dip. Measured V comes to 6.5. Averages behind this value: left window 2.7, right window 2.96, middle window 1.88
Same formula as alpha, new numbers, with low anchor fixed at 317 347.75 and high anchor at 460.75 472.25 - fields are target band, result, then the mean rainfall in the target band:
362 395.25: -3.7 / 2.76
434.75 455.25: 3.8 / 2.17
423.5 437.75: 1.6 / 2.33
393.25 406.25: 1.8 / 2.19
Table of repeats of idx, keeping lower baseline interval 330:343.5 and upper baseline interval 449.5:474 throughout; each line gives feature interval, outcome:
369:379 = -2.40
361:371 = -2.98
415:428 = 0.55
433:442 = 0.94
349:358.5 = 0.35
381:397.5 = -0.68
